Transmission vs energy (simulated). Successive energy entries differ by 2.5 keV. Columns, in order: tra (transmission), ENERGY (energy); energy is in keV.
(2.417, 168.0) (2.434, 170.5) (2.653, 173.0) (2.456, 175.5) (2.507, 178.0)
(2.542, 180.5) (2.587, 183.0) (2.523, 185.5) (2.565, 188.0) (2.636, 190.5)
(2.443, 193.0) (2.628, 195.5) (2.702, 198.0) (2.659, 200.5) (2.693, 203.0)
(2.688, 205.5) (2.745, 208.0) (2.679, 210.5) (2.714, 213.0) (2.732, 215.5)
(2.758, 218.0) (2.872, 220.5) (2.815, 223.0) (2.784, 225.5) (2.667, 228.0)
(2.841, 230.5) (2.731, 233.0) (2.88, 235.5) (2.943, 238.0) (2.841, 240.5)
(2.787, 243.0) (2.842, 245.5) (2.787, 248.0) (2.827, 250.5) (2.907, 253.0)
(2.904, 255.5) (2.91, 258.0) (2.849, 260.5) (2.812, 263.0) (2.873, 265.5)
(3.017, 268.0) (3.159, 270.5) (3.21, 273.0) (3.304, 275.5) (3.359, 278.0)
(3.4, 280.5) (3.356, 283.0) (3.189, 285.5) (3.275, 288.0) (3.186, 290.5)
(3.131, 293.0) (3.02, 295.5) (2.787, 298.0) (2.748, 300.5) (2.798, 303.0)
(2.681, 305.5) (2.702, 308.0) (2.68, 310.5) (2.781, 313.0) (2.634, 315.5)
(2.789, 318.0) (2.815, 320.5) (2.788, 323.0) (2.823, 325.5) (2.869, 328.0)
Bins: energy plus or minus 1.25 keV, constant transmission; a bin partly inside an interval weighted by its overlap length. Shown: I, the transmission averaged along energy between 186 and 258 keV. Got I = 2.75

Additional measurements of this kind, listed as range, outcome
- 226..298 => 2.99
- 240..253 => 2.82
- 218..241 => 2.82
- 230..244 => 2.84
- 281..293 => 3.25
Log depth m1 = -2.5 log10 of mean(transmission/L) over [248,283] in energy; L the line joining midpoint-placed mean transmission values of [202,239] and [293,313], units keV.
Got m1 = -0.10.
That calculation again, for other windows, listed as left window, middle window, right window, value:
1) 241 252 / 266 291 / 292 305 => -0.14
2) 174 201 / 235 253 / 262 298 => 0.03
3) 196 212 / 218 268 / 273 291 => 0.06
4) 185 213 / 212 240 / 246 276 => -0.01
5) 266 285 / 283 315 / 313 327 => 0.03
